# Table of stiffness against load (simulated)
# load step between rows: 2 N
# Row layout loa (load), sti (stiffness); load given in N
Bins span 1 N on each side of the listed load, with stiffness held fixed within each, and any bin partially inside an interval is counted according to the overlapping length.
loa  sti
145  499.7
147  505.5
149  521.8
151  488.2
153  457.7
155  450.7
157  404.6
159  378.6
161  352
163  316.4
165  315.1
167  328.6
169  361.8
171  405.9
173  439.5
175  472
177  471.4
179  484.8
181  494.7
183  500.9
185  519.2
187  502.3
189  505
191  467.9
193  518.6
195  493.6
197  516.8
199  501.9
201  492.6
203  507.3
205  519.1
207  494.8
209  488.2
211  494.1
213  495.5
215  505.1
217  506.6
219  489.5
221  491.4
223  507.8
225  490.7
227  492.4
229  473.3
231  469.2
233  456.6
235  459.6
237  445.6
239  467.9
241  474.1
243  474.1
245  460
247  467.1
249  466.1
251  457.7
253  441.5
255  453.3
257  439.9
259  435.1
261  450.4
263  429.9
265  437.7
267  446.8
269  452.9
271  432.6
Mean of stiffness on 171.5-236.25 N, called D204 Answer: 490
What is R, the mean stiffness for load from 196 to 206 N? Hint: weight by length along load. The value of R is 508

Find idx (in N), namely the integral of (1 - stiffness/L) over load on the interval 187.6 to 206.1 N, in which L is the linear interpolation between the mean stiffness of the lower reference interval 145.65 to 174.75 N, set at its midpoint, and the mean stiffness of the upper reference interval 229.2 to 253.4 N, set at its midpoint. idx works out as -2.9 N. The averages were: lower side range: 412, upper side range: 463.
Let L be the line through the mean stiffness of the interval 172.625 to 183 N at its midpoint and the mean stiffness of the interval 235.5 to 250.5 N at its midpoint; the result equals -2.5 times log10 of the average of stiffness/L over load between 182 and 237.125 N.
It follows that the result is -0.05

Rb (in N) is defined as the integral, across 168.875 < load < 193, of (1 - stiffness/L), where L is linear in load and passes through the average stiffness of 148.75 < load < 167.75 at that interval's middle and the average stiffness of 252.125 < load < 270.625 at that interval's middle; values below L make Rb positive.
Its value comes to -4.0 N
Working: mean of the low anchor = 398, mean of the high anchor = 443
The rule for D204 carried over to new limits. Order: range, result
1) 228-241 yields 463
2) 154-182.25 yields 406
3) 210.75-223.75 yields 499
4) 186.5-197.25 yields 500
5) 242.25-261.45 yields 454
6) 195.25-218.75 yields 501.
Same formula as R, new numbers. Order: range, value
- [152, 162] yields 409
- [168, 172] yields 384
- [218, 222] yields 490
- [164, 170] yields 335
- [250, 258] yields 448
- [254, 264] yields 442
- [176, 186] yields 494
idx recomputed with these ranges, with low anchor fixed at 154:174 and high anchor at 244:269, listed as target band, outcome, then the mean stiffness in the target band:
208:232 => -4.1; 492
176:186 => -2.7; 494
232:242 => -0.6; 461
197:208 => -2.7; 504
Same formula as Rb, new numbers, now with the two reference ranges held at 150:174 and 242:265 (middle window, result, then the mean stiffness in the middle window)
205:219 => -2.4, 498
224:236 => -1.0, 474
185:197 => -2.6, 501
